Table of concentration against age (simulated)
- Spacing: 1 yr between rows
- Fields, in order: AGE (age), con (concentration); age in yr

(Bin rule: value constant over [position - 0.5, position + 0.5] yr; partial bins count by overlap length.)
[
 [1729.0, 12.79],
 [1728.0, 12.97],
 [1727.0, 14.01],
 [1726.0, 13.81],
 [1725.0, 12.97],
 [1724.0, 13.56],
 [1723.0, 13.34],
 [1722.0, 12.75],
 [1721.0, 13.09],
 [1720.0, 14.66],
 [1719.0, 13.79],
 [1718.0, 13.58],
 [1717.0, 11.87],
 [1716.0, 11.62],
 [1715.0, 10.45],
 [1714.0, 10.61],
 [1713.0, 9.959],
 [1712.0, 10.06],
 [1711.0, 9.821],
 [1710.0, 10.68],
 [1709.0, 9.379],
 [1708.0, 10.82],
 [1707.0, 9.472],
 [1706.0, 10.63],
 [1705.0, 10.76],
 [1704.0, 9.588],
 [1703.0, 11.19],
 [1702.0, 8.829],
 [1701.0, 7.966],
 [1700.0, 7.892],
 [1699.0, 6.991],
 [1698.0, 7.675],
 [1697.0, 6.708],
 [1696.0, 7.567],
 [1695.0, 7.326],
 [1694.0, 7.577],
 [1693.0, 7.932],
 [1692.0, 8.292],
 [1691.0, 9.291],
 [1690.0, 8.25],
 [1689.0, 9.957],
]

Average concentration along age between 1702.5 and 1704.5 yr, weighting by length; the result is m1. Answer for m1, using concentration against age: 10.4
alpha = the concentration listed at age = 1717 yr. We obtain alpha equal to 11.87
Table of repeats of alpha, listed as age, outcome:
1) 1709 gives 9.379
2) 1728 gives 12.97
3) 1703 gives 11.19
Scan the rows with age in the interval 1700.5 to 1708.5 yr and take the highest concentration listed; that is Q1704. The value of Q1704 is 11.19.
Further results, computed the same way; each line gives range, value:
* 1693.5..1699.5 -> 7.675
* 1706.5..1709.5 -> 10.82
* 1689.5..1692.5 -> 9.291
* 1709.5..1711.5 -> 10.68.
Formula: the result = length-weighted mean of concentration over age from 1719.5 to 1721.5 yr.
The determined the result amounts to 13.9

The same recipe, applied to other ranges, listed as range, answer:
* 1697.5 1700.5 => 7.52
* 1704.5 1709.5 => 10.2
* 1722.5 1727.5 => 13.5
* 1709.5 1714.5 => 10.2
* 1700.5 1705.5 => 9.67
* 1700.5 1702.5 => 8.4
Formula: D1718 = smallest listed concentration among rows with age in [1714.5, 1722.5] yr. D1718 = 10.45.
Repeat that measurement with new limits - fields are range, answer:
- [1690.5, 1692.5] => 8.292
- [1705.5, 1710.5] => 9.379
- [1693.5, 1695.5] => 7.326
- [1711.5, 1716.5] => 9.959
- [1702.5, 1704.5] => 9.588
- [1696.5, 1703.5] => 6.708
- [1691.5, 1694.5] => 7.577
